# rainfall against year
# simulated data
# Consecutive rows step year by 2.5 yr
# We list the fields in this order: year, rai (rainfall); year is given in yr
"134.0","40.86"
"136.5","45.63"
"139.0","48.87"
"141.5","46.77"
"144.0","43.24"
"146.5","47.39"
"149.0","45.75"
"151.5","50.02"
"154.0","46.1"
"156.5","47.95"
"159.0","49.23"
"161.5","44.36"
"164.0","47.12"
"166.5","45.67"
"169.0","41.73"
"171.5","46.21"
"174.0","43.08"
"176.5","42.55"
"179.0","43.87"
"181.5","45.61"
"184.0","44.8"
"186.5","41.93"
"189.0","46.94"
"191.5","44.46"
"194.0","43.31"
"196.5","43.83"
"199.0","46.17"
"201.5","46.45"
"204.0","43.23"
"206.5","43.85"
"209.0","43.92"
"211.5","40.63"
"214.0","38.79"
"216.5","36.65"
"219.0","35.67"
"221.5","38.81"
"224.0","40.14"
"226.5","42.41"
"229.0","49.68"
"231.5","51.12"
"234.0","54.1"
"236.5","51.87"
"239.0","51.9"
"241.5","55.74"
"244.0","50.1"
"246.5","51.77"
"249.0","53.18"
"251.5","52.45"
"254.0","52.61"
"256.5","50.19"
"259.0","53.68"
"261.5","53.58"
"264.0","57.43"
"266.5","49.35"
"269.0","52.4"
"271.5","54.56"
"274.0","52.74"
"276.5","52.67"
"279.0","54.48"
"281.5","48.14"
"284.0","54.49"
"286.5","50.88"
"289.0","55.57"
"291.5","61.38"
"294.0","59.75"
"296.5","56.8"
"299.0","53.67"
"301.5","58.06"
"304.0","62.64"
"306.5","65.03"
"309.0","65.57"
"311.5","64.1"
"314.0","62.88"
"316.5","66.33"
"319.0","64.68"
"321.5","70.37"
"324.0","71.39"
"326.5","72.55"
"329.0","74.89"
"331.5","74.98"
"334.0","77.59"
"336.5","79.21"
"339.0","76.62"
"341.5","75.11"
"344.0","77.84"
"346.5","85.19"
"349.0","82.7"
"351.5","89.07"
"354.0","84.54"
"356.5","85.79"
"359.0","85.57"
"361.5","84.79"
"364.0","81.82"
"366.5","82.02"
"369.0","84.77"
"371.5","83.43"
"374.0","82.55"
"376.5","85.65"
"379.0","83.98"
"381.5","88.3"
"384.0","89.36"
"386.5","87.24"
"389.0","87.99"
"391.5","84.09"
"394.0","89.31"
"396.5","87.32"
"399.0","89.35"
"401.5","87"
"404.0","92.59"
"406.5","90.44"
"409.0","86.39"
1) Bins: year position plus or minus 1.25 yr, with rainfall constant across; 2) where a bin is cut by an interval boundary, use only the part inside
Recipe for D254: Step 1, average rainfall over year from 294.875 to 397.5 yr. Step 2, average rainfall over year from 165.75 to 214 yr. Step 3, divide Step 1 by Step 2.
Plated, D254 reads 1.75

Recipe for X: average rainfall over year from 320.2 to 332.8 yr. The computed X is 72.8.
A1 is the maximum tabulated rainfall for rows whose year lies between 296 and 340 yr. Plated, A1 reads 79.21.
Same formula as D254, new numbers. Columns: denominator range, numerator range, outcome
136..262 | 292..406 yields 1.68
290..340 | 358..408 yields 1.29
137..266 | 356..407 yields 1.85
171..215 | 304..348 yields 1.64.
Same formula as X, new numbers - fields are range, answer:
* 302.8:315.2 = 64.1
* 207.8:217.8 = 40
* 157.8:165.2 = 46.9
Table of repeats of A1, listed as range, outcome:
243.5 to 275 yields 57.43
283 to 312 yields 65.57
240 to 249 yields 55.74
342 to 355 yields 89.07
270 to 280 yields 54.56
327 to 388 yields 89.36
